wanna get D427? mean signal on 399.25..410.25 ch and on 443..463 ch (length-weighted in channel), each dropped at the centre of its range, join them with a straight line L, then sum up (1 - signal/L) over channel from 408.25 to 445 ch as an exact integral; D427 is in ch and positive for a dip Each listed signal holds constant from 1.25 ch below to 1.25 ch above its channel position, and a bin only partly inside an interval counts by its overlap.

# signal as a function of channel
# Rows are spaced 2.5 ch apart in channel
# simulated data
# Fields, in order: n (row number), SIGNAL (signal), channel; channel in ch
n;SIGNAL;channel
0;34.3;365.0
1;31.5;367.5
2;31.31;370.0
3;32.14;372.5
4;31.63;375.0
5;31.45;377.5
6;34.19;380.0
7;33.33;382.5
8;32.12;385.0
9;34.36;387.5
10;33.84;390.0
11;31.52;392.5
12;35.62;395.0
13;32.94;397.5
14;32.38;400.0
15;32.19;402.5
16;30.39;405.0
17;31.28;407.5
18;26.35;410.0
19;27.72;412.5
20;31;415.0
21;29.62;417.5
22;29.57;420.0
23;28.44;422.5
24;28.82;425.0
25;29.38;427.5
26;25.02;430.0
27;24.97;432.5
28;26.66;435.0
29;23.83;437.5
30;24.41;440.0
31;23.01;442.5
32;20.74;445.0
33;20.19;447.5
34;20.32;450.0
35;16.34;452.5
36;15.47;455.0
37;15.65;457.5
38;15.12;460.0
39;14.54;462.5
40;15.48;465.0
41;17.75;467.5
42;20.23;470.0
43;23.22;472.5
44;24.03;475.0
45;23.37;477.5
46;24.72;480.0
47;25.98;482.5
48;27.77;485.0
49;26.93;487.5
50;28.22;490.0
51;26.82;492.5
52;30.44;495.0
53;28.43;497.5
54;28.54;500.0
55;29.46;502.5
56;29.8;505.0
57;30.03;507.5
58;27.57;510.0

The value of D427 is -3.25 ch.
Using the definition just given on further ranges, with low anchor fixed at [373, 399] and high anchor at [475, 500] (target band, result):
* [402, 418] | 1.0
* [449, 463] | 6.1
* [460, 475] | 5.1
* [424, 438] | 1.8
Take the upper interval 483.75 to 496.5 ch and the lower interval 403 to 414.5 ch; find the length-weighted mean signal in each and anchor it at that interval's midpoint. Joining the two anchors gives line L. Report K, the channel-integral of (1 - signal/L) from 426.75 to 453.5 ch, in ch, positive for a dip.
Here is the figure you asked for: 5.29 ch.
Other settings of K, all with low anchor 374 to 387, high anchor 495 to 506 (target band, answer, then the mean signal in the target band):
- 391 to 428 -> 1.5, 30.5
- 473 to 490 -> 2.4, 25.6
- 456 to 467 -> 5.4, 15.4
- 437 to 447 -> 2.6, 22.7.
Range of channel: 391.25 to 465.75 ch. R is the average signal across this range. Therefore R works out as 25.4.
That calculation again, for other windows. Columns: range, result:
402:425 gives 29.5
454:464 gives 15.2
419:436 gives 27.5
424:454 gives 23.5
